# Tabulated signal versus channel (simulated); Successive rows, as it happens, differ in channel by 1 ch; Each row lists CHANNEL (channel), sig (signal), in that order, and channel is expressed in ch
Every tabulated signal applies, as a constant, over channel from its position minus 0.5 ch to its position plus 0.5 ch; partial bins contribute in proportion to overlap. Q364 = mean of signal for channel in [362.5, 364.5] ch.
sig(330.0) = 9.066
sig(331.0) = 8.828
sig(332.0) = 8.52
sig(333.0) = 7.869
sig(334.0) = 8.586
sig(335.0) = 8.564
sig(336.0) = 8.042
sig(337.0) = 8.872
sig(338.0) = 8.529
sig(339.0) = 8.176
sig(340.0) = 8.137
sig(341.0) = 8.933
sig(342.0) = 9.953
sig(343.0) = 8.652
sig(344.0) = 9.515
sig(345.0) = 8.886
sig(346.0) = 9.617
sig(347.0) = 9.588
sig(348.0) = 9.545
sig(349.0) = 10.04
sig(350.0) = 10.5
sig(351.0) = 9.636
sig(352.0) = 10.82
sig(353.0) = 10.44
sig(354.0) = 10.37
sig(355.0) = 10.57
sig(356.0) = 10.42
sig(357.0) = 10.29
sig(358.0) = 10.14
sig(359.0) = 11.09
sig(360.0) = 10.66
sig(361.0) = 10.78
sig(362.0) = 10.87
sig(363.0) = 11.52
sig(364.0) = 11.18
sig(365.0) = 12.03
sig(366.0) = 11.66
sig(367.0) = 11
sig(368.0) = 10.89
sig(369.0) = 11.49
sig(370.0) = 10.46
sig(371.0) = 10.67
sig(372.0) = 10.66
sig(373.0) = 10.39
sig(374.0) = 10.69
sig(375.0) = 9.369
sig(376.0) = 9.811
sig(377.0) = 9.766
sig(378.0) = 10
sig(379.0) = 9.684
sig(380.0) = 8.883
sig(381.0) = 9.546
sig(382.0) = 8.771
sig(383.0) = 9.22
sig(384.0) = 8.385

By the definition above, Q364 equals 11.3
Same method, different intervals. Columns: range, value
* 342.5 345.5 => 9.02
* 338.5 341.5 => 8.42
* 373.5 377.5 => 9.91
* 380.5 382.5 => 9.16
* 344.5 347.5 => 9.36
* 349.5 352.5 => 10.3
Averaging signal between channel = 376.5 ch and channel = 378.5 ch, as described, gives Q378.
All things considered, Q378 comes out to 9.88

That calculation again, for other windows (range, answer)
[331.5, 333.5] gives 8.19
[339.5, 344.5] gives 9.04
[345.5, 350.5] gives 9.86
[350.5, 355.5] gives 10.4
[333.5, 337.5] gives 8.52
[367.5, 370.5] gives 10.9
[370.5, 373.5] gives 10.6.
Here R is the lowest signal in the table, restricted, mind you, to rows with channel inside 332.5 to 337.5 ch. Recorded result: 7.869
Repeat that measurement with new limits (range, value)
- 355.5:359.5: 10.14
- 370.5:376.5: 9.369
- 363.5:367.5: 11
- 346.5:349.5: 9.545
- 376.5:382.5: 8.771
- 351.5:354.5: 10.37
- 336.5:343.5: 8.137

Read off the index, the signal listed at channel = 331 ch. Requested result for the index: 8.828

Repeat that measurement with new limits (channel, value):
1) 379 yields 9.684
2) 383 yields 9.22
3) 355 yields 10.57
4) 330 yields 9.066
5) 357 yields 10.29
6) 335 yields 8.564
